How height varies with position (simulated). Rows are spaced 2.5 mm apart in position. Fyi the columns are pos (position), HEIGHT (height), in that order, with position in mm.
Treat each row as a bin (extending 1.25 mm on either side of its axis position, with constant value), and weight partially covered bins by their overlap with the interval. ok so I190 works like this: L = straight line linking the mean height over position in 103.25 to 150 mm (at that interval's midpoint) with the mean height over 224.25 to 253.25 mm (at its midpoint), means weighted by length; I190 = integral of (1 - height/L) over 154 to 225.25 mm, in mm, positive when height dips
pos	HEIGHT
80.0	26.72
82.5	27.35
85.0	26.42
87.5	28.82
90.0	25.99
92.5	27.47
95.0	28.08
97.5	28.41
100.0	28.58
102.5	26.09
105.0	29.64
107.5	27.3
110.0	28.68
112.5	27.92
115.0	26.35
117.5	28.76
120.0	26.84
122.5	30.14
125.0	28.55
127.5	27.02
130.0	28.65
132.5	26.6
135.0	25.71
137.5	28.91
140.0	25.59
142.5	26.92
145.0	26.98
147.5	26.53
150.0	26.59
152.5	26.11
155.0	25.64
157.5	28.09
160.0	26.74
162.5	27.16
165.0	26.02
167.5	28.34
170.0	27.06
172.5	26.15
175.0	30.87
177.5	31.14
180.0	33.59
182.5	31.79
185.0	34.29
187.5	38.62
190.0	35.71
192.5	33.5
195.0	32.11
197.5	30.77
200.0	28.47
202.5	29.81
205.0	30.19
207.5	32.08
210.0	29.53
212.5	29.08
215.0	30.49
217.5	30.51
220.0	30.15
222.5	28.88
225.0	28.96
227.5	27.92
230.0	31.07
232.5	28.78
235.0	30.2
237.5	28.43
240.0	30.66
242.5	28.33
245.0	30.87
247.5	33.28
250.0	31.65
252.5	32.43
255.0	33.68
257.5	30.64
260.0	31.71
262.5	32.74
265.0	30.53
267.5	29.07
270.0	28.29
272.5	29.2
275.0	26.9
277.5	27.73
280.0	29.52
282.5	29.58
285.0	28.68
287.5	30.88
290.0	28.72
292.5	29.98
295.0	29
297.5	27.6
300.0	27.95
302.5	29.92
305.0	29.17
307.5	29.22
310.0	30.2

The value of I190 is -2.9 mm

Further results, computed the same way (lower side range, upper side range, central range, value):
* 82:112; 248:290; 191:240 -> -1.09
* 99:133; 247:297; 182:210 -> -3.19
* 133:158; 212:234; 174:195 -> -4.11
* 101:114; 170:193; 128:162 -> 3.78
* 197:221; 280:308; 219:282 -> -0.89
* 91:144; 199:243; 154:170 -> 0.86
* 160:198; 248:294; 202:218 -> 0.24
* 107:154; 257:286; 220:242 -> -0.35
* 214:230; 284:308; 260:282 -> -0.09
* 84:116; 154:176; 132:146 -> 0.35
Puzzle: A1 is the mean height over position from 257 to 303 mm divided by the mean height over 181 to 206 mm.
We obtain 0.90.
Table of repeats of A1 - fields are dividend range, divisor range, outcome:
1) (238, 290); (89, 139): 1.09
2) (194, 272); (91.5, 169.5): 1.11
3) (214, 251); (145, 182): 1.07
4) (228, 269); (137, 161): 1.15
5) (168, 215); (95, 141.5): 1.13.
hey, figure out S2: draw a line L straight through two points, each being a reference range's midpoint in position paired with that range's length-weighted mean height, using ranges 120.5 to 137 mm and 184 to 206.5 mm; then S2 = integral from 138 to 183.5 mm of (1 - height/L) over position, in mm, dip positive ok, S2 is 3.4 mm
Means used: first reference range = 27.8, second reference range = 32.6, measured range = 27.8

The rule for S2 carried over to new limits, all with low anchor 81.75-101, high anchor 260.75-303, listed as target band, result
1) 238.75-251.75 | -0.95 mm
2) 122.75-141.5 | 0.36 mm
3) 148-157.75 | 0.59 mm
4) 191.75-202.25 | -0.91 mm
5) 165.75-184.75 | -1.11 mm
